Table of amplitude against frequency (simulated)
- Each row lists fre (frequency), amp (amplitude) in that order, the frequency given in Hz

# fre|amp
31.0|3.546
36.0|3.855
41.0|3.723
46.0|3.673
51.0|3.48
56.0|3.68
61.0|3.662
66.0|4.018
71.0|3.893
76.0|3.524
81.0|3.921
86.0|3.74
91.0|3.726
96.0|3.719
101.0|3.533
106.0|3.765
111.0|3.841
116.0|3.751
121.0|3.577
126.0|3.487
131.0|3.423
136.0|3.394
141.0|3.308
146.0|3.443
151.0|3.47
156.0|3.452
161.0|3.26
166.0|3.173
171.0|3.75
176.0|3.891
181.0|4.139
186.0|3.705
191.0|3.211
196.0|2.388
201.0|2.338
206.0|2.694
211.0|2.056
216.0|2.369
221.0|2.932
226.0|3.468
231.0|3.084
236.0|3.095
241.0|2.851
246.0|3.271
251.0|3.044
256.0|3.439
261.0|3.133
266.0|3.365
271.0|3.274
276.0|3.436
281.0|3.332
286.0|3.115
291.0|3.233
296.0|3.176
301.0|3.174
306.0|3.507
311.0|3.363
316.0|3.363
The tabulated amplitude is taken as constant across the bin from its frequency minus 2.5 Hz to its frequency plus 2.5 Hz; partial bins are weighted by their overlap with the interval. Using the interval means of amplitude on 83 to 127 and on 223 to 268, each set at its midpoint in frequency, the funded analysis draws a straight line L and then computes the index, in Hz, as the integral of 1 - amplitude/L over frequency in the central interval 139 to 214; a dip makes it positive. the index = 5.0 Hz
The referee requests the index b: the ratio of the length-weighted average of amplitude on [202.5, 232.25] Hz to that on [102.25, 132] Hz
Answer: 0.8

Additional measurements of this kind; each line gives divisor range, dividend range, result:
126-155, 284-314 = 0.96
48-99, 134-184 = 0.95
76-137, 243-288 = 0.89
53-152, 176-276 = 0.84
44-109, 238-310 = 0.87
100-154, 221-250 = 0.88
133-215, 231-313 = 1.01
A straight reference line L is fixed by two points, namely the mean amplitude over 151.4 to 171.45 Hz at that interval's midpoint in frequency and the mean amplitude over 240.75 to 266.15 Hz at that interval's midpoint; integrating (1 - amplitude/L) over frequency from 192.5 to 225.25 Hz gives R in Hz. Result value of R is 7.4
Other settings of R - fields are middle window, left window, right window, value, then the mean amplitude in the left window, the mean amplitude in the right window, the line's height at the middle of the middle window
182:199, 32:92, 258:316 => 1.5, 3.74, 3.29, 3.48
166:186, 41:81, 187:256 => -4.5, 3.72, 2.87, 3.11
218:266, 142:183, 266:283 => 3.7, 3.56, 3.35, 3.41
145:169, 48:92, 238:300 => 1.0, 3.74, 3.22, 3.51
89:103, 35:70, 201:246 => -0.7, 3.73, 2.82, 3.5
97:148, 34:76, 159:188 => 1.8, 3.73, 3.66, 3.69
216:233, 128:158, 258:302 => 1.4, 3.42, 3.25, 3.32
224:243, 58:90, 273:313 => 1.7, 3.79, 3.29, 3.43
